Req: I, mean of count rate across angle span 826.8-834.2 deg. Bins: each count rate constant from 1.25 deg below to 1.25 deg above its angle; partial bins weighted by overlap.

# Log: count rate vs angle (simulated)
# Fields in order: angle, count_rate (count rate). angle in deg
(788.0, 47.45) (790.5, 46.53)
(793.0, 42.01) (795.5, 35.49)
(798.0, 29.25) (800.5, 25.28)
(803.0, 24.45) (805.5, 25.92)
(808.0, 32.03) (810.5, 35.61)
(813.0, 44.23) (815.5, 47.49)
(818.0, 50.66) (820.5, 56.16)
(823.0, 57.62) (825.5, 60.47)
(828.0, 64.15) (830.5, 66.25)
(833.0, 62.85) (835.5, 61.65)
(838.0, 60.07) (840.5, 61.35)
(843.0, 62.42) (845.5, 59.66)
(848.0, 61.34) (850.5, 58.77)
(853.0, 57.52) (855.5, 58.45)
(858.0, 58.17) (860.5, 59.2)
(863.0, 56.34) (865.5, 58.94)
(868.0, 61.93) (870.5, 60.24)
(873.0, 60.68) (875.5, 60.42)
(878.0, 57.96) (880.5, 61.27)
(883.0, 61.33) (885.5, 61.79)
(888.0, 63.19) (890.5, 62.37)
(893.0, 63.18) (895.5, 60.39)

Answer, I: 64.4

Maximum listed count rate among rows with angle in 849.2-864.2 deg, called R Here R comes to 59.2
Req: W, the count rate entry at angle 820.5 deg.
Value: 56.16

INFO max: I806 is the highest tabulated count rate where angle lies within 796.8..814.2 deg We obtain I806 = 44.23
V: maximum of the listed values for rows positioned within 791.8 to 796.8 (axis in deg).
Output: 42.01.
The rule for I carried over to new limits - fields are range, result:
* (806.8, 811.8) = 33.9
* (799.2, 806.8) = 25.3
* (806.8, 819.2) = 42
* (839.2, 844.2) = 61.9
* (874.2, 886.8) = 60.6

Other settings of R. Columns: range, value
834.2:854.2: 62.42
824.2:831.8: 66.25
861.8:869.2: 61.93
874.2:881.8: 61.27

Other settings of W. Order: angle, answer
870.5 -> 60.24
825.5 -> 60.47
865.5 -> 58.94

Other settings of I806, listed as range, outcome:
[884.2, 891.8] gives 63.19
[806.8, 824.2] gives 57.62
